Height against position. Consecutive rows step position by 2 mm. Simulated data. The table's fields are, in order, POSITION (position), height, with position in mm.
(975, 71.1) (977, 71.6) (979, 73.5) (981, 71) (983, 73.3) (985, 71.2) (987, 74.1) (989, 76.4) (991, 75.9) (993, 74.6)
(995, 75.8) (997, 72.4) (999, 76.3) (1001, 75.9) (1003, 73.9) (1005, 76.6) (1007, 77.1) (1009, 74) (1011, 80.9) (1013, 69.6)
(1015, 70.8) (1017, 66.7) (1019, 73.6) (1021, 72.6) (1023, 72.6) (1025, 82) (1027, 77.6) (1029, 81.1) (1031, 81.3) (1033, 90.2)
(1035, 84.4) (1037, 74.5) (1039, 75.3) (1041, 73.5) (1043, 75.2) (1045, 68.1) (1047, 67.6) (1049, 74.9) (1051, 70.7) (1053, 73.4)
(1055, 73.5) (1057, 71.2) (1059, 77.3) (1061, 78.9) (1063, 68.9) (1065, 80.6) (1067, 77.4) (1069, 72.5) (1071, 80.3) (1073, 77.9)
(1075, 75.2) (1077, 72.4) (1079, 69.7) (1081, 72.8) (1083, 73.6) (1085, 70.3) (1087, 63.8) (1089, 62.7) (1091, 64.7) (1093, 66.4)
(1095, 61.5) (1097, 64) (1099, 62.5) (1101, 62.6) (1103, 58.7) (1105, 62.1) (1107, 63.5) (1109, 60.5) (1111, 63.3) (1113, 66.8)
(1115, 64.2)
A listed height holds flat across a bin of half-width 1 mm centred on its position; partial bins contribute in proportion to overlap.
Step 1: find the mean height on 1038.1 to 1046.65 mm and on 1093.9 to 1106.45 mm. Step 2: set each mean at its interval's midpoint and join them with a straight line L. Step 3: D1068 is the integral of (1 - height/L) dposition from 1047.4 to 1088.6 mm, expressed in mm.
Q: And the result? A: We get -3.4 mm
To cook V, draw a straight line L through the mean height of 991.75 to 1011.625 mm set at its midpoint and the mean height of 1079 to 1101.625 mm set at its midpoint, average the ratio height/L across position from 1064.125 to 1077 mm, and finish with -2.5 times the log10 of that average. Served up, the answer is -0.13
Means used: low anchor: 75.7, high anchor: 66.1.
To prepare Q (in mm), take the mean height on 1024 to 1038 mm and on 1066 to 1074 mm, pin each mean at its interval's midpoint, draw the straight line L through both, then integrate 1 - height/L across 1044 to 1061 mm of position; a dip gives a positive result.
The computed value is 1.4 mm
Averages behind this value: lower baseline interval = 81.6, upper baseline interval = 77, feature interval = 72.5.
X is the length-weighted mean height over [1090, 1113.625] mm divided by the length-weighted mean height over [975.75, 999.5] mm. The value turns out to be 0.9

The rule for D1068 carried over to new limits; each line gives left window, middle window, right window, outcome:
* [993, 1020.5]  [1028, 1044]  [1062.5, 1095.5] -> -1.41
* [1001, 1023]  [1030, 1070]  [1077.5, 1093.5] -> -2.62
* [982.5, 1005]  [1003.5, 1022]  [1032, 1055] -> 0.32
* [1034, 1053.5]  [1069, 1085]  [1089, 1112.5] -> -1.61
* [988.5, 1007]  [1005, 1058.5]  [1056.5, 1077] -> 0.37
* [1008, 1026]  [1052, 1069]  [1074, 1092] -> -0.99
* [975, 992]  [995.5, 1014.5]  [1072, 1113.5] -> -0.84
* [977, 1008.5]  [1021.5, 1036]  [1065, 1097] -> -1.60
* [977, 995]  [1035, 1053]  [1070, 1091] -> -0.20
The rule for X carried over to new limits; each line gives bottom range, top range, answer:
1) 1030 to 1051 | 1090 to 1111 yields 0.82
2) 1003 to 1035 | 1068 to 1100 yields 0.91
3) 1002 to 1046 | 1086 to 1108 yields 0.83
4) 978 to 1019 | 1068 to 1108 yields 0.92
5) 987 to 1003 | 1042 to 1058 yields 0.96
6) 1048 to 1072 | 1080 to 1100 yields 0.88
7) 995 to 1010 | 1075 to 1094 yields 0.92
